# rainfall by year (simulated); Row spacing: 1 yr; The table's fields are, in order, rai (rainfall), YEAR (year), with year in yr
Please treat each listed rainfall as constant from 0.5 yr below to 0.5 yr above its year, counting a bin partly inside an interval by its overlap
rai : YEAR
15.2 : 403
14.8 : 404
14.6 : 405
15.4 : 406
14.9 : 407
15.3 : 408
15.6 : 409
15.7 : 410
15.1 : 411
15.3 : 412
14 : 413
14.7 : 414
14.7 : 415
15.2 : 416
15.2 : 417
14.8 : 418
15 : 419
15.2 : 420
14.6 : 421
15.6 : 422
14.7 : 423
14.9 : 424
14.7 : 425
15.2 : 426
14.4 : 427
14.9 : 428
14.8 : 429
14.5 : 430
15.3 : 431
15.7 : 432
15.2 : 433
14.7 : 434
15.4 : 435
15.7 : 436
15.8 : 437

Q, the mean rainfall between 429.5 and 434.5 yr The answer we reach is 15.1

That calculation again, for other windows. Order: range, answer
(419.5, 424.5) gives 15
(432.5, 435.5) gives 15.1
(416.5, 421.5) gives 15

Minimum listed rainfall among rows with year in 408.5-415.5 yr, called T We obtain 14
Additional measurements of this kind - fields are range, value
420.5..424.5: 14.6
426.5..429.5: 14.4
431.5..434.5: 14.7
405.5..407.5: 14.9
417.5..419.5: 14.8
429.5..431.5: 14.5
